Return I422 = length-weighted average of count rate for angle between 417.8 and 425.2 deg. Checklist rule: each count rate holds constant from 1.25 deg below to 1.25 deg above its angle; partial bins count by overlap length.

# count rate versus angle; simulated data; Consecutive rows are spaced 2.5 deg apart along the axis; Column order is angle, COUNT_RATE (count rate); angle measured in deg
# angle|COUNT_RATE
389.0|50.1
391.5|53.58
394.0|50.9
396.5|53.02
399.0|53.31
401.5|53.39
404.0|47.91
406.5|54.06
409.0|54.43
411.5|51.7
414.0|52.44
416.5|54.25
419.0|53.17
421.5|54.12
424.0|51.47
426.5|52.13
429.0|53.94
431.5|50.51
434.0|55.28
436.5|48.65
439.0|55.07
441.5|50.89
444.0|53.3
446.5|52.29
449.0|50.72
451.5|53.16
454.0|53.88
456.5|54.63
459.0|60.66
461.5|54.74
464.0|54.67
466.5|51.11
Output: 52.9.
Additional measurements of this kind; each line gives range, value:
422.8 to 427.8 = 51.8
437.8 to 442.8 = 53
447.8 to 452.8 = 52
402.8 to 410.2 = 52.1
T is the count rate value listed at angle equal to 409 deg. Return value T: 54.43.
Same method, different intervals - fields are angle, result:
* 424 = 51.47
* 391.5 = 53.58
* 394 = 50.9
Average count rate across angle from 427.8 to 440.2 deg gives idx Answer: 52.7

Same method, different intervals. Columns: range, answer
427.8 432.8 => 52.2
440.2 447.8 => 52.2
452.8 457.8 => 54.3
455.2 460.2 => 57.6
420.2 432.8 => 52.4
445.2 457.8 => 53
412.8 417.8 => 53.4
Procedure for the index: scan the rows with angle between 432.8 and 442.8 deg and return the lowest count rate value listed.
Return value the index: 48.65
